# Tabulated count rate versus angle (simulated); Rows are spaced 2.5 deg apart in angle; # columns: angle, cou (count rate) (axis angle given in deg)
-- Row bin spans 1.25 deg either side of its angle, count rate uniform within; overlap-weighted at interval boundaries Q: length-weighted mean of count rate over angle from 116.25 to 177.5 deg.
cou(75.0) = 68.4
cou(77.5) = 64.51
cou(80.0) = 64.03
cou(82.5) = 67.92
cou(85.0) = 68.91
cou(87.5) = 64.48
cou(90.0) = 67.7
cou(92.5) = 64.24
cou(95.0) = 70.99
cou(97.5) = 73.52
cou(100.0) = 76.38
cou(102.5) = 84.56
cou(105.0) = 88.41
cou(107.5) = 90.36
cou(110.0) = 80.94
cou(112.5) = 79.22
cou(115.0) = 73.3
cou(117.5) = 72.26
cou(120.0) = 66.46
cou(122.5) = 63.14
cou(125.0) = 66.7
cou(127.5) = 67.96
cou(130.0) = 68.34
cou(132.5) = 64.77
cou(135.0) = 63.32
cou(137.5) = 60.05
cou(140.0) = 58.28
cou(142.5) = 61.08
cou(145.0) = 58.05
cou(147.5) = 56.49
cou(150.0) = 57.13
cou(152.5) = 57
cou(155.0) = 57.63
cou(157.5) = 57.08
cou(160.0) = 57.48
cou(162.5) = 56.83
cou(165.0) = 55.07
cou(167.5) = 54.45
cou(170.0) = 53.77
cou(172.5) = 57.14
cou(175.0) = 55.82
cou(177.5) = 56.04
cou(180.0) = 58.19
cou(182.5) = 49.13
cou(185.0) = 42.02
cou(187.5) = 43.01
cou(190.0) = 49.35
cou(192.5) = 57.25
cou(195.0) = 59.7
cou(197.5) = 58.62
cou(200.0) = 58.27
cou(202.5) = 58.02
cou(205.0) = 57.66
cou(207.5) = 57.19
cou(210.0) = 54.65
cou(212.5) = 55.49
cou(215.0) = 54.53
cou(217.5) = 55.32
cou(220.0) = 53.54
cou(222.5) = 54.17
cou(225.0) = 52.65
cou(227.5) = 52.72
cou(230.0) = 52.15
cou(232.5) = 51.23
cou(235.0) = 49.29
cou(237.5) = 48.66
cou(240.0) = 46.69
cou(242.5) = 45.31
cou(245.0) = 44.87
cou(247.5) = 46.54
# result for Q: 60.2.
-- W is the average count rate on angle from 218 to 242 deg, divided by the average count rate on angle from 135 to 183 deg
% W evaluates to 0.9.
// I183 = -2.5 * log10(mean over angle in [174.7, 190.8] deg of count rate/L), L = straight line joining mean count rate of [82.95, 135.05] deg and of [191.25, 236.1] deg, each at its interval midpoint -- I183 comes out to 0.20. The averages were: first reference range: 72.3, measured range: 50.2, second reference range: 55.2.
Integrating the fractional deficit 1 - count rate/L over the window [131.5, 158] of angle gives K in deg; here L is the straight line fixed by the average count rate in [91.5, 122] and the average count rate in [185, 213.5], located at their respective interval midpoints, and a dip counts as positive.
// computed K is 3.3 deg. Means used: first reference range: 76.5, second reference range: 54.8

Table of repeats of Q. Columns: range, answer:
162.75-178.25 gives 55.5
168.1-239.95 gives 53.7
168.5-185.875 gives 53.4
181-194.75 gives 49.2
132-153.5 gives 59.4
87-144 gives 70.7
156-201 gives 54.4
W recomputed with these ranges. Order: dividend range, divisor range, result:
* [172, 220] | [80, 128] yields 0.75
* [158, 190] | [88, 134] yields 0.73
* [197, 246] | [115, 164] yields 0.86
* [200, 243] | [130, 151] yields 0.88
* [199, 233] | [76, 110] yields 0.75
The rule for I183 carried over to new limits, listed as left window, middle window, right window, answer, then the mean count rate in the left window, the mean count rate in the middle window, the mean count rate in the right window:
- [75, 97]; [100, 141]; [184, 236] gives -0.14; 66.9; 72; 53.7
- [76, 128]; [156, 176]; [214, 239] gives 0.11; 72.2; 56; 52.3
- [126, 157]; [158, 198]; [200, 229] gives 0.08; 60.8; 54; 55.2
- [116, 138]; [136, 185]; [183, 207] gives 0.07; 66.2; 56.3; 53.7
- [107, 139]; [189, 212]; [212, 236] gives 0.00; 70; 56.8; 53.1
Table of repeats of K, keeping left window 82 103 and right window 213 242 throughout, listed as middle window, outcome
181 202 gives 1.6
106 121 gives -2.2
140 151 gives 0.9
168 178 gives 0.6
